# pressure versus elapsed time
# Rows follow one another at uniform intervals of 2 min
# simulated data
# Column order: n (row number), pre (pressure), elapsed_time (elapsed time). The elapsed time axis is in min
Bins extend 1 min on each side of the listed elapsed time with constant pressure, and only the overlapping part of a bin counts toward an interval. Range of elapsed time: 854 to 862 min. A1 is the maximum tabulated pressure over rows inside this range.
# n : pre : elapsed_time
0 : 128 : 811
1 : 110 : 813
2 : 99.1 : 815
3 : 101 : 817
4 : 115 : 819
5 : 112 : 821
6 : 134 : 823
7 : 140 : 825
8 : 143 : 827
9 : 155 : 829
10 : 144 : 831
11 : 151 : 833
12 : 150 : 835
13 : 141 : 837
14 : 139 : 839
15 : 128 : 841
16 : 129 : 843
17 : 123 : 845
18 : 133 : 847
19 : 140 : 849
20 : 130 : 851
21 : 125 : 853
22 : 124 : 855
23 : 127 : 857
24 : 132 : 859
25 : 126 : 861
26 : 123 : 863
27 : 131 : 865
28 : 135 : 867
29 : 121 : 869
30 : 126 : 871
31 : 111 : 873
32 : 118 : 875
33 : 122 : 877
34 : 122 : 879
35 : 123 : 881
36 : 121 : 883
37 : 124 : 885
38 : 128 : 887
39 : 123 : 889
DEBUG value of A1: 132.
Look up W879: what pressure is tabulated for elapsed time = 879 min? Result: 122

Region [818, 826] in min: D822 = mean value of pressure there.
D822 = 125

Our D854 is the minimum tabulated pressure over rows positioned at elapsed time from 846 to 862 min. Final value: 124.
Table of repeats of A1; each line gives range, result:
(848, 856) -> 140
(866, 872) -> 135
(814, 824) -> 134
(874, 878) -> 122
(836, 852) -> 141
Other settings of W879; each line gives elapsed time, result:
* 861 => 126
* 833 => 151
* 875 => 118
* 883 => 121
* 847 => 133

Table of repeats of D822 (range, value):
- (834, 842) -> 140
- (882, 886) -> 122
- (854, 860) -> 128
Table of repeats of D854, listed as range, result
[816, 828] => 101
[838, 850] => 123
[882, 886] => 121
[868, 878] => 111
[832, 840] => 139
